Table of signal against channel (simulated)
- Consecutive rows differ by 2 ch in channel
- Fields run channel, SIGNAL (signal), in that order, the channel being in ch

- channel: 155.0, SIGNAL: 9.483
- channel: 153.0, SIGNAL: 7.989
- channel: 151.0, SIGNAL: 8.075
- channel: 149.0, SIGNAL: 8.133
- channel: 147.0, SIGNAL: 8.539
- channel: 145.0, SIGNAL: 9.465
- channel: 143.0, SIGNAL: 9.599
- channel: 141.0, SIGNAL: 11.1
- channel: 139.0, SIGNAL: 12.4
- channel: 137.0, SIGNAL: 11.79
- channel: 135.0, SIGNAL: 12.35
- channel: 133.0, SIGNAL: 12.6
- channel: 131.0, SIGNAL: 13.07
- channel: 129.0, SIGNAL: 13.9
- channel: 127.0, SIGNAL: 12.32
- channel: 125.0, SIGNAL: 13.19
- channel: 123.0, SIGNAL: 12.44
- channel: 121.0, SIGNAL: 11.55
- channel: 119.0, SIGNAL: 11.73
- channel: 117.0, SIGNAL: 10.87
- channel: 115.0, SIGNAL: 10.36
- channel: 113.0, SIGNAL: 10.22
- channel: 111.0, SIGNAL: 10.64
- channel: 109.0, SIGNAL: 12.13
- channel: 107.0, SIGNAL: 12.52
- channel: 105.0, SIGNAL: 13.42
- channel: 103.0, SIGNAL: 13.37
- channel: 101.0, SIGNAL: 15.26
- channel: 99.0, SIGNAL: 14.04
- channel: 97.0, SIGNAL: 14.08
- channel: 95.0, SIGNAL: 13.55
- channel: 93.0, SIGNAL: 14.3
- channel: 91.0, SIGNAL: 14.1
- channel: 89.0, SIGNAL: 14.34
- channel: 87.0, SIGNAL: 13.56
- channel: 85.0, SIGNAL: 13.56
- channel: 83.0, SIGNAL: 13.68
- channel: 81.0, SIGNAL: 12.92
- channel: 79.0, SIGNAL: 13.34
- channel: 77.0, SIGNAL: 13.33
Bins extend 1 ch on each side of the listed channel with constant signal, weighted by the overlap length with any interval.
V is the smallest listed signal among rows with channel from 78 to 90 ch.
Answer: 12.92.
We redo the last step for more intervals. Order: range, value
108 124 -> 10.22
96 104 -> 13.37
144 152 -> 8.075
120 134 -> 11.55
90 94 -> 14.1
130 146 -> 9.465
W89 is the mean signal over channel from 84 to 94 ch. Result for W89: 14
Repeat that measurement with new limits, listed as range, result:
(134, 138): 12.1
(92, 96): 13.9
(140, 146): 10.1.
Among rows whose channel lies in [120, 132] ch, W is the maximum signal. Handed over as 13.9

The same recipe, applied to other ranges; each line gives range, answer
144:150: 9.465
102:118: 13.42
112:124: 12.44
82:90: 14.34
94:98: 14.08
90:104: 15.26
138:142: 12.4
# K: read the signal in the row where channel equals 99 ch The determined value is 14.04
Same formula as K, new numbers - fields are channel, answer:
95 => 13.55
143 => 9.599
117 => 10.87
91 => 14.1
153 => 7.989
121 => 11.55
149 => 8.133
